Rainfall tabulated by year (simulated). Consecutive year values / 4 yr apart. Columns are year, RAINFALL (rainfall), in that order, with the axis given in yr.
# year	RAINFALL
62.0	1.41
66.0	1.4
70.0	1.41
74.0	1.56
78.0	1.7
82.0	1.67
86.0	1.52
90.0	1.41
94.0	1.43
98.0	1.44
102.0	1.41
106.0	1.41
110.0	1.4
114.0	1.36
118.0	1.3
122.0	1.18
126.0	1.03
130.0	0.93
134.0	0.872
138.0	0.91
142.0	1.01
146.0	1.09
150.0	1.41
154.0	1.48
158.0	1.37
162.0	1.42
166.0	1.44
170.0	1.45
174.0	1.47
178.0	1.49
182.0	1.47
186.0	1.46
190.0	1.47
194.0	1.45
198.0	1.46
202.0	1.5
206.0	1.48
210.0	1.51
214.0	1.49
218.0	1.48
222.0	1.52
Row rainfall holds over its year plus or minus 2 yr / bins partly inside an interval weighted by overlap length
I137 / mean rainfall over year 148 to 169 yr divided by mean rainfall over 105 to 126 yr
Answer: 1.1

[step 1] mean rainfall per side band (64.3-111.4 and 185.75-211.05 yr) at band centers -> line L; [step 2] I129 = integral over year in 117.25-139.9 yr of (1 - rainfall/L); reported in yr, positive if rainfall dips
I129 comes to 7.0 yr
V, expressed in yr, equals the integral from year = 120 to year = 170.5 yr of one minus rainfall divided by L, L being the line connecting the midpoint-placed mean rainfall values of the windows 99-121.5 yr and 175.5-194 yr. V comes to 8.0 yr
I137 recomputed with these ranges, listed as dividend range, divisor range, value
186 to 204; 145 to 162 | 1.08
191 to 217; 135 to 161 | 1.23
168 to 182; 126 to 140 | 1.59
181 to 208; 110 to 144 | 1.34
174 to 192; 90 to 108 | 1.04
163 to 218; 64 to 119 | 1.01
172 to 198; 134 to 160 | 1.24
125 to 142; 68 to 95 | 0.61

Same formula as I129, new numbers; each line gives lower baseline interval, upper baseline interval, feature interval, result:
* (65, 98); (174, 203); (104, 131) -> 4.6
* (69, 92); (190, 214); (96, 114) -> 1.5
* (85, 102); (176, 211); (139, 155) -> 2.7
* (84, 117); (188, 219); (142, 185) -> 1.9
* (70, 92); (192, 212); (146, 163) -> 1.5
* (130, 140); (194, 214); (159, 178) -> -4.2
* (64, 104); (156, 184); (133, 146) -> 4.5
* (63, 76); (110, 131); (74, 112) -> -4.5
